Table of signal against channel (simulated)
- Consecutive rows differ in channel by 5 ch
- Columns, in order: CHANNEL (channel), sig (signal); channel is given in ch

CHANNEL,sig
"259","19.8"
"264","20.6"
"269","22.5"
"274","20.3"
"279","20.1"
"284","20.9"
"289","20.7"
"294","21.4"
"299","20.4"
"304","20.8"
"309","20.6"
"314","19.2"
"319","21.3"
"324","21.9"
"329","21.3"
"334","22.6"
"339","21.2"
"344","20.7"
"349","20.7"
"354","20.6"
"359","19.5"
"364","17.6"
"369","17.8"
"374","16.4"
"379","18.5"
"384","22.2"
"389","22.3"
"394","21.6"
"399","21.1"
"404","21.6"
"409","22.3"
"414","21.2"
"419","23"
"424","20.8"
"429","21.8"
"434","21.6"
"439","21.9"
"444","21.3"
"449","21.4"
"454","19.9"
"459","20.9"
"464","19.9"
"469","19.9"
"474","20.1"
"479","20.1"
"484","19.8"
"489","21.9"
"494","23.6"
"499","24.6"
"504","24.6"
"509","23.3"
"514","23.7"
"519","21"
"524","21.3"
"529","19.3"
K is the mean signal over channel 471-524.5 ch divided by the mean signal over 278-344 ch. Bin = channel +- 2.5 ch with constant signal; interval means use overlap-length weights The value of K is 1.1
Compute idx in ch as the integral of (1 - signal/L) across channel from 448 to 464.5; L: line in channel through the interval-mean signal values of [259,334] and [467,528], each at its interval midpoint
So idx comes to 0.9 ch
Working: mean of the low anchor 20.9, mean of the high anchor 21.9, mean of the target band 20.5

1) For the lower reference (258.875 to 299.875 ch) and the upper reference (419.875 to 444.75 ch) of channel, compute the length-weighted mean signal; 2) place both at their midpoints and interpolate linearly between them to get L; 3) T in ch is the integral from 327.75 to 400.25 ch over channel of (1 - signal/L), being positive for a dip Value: 3.4 ch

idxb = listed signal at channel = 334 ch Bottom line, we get 22.6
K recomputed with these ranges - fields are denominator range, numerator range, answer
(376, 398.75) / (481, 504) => 1.08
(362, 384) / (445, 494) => 1.14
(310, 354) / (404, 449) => 1.03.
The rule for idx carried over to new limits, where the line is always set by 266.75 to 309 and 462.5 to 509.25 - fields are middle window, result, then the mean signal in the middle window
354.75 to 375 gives 2.9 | 18.2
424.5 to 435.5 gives 0.0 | 21.5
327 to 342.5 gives -0.4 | 21.6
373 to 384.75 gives 1.3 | 18.9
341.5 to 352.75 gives 0.2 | 20.7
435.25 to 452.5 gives 0.1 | 21.4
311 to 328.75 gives 0.1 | 20.9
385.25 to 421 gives -0.8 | 21.9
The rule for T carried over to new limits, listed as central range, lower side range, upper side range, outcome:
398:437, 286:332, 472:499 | -0.9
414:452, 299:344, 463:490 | -2.2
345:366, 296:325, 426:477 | 1.0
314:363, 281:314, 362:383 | -4.4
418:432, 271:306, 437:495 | -0.6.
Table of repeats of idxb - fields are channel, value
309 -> 20.6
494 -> 23.6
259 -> 19.8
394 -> 21.6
